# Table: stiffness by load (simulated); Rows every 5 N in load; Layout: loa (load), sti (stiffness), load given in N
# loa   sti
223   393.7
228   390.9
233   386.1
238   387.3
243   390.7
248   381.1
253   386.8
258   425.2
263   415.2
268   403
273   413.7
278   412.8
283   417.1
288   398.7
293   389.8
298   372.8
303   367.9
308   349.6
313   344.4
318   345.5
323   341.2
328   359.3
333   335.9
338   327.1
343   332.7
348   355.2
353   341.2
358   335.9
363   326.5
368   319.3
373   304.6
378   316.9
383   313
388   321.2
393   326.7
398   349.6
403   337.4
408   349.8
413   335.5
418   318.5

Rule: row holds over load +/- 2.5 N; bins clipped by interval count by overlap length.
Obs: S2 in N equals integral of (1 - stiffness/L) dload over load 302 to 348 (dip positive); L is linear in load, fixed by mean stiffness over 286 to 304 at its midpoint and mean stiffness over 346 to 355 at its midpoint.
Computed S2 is 2.5 N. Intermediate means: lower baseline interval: 383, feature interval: 345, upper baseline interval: 348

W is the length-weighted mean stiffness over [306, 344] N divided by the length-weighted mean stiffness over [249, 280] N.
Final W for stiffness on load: 0.84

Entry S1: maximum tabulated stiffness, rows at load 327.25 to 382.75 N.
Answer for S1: 359.3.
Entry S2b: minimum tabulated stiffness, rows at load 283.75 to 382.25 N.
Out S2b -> 304.6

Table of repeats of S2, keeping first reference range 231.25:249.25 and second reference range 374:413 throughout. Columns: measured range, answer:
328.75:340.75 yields 0.6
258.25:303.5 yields -3.6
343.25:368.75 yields 0.5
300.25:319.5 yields 0.5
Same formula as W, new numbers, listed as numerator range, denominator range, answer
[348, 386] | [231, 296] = 0.81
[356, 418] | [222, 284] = 0.82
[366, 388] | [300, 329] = 0.89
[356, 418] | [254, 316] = 0.84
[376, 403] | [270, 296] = 0.81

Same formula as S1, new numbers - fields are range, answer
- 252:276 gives 425.2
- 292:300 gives 389.8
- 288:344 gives 398.7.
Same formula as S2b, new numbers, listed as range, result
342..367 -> 326.5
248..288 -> 381.1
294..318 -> 344.4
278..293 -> 389.8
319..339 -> 327.1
